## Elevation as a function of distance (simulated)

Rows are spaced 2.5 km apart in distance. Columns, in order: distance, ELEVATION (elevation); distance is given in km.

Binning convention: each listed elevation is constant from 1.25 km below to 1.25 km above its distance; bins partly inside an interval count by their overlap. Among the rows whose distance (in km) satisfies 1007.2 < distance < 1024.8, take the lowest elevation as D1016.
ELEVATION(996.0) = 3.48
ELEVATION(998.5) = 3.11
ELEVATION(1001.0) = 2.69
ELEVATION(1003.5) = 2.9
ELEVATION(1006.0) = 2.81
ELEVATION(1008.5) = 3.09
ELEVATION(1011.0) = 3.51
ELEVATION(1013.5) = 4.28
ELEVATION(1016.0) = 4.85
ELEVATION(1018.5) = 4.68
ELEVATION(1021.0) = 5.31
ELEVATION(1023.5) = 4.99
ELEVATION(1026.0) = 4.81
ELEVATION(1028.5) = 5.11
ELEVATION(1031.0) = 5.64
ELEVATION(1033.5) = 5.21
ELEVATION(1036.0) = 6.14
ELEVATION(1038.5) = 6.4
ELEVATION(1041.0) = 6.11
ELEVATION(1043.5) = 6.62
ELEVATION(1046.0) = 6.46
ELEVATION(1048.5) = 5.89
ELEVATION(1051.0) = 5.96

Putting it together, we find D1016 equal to 3.09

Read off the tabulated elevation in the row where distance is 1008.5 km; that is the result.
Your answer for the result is 3.09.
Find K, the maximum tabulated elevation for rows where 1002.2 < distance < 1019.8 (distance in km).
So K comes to 4.85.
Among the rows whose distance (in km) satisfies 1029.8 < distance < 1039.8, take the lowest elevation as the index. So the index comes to 5.21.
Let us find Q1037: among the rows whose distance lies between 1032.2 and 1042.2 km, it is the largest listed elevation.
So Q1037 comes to 6.4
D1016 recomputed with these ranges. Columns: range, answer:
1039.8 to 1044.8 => 6.11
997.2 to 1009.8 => 2.69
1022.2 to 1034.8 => 4.81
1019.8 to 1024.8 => 4.99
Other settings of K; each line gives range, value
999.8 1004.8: 2.9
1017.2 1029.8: 5.31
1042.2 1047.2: 6.62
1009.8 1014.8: 4.28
